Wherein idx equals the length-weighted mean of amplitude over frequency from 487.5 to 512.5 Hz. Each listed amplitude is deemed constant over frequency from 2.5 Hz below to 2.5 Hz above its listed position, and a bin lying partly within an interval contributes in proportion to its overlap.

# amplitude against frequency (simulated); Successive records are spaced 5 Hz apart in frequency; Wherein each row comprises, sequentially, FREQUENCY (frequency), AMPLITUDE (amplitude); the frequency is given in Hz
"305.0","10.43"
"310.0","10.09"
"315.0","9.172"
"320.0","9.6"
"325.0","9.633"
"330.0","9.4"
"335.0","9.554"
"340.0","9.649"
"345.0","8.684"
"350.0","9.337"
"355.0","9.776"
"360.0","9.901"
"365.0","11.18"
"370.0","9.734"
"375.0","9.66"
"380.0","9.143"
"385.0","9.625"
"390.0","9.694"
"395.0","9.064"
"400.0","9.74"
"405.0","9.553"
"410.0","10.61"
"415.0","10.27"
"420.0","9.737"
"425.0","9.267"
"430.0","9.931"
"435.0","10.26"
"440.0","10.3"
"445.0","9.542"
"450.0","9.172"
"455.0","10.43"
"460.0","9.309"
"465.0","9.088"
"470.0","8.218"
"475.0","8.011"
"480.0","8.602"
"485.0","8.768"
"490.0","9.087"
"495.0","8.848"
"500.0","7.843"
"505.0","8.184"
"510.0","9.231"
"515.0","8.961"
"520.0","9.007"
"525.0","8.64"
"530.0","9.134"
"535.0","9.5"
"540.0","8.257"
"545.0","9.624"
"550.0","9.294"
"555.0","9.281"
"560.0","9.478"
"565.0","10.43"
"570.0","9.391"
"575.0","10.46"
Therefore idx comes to 8.64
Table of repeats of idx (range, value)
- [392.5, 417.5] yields 9.85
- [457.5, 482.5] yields 8.65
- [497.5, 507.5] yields 8.01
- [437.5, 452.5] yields 9.67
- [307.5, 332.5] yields 9.58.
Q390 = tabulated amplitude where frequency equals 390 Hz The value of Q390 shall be 9.694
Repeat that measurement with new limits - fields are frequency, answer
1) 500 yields 7.843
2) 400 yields 9.74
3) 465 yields 9.088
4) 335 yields 9.554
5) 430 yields 9.931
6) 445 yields 9.542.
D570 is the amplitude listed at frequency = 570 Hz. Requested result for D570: 9.391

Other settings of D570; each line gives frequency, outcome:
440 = 10.3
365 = 11.18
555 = 9.281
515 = 8.961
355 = 9.776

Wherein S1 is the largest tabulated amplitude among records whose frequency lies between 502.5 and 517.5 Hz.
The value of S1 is 9.231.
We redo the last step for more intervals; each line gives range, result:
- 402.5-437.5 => 10.61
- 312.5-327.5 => 9.633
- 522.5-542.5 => 9.5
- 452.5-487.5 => 10.43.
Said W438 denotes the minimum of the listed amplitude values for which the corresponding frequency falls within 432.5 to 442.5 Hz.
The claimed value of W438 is 10.26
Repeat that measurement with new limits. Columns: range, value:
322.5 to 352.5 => 8.684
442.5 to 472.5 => 8.218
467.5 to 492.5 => 8.011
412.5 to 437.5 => 9.267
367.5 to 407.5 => 9.064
